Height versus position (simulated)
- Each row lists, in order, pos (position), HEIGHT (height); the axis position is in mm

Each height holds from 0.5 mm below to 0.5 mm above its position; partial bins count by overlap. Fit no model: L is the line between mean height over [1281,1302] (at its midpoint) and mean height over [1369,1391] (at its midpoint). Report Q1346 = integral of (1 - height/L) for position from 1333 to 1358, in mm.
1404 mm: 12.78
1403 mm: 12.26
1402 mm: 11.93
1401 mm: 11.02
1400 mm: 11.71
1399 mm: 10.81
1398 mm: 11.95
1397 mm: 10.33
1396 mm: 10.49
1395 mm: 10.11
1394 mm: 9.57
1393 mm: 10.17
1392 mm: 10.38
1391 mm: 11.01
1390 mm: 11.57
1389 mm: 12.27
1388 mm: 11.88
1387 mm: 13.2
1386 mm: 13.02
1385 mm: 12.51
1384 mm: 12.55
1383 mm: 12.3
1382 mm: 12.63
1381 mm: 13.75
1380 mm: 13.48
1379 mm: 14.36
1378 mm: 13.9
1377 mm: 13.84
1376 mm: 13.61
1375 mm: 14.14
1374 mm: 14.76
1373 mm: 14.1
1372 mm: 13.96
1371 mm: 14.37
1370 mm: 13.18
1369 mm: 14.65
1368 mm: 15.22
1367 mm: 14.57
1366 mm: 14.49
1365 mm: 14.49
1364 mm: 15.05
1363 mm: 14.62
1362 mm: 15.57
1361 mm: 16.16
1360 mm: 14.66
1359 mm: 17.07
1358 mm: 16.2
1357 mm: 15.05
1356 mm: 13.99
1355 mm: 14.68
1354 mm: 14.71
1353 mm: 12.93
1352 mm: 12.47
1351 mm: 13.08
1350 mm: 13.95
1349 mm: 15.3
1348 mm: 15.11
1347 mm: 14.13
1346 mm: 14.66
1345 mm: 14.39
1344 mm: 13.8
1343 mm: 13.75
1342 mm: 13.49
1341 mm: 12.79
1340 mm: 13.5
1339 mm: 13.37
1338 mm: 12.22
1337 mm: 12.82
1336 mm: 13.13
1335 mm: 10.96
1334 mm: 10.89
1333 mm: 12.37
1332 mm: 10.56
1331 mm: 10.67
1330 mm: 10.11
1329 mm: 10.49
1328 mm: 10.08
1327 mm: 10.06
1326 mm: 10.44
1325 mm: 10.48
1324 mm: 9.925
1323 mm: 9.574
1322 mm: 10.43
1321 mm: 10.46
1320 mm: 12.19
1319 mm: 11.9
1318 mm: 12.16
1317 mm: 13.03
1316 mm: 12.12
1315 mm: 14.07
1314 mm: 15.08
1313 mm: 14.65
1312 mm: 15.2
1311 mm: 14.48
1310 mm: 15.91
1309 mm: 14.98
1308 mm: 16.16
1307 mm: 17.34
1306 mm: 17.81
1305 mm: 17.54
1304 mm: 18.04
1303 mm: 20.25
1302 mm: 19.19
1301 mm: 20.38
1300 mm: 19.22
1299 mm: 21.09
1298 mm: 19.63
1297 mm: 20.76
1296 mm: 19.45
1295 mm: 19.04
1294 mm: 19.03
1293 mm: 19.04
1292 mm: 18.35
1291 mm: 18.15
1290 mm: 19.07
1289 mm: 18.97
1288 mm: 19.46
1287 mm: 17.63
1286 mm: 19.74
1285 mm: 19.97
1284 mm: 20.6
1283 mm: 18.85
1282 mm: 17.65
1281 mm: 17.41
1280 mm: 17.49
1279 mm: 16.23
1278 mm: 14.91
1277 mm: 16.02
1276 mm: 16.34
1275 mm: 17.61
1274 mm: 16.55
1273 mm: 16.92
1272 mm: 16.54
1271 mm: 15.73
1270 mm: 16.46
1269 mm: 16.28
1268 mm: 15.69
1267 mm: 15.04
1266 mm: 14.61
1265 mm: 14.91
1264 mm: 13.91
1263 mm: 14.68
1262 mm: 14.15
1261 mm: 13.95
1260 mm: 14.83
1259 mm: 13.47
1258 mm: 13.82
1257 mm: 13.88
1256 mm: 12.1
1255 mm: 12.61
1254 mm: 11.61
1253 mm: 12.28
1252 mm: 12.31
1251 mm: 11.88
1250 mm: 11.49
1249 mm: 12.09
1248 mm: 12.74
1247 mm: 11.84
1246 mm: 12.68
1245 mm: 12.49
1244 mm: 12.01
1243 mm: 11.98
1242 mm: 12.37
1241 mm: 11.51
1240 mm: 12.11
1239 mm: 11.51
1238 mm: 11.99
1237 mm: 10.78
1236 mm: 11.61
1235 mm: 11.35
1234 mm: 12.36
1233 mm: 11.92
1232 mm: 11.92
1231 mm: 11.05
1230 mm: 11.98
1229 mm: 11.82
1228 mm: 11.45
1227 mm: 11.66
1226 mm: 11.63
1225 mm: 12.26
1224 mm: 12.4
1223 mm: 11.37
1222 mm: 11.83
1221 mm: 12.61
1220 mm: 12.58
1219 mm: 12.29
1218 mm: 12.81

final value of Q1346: 3.19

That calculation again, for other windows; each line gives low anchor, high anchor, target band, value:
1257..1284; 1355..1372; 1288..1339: 2.0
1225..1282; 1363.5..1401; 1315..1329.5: 2.3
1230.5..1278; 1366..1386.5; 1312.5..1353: 3.8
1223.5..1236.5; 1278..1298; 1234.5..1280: 4.1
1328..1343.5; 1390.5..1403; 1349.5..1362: -3.2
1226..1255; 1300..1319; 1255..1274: -2.1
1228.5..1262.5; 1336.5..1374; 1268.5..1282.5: -4.1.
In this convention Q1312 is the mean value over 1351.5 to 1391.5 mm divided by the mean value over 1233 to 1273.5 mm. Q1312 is 1.1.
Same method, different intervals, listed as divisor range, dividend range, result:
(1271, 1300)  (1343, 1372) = 0.80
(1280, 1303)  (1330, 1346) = 0.65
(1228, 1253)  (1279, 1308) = 1.59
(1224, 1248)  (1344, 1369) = 1.24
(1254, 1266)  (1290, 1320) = 1.23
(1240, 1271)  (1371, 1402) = 0.92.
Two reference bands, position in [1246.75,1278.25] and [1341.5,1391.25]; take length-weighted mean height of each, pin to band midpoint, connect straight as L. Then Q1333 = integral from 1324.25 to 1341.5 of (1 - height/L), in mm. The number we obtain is 3.2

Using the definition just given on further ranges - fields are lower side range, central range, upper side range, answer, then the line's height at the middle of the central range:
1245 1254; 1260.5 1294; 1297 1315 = -4.9 mm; 14.8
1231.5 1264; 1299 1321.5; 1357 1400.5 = -5.0 mm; 12.8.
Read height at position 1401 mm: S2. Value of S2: 11.02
